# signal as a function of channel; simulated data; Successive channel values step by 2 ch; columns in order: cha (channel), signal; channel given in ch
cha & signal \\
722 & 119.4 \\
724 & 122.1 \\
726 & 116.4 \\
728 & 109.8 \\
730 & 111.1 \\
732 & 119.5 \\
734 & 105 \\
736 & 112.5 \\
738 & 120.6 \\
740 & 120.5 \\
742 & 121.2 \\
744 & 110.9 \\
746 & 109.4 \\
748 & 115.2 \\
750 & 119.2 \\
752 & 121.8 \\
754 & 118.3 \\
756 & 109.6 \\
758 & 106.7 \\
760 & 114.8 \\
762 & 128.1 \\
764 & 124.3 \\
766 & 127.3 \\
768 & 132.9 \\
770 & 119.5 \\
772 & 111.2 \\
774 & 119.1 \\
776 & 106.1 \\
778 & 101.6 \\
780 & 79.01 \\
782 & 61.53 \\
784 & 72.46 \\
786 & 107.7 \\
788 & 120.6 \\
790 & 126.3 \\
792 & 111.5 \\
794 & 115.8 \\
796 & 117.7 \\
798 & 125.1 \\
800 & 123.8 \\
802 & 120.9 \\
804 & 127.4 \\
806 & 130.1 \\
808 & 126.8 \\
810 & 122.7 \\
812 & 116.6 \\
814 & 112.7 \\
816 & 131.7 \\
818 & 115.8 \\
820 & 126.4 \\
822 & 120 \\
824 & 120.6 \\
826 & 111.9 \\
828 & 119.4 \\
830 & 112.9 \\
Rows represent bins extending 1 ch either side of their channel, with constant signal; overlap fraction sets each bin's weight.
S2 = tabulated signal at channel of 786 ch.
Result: 107.7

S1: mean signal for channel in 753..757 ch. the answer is 114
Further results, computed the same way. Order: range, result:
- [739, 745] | 118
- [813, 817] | 122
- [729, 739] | 114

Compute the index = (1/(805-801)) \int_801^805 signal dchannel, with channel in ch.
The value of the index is 124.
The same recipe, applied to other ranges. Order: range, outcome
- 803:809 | 128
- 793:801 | 121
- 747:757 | 117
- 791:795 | 114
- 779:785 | 71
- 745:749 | 112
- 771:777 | 112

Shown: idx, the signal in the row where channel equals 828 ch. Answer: 119.4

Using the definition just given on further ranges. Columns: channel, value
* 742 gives 121.2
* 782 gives 61.53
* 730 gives 111.1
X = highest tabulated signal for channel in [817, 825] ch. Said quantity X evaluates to 126.4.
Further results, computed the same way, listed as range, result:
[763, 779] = 132.9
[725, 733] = 119.5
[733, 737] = 112.5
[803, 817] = 131.7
